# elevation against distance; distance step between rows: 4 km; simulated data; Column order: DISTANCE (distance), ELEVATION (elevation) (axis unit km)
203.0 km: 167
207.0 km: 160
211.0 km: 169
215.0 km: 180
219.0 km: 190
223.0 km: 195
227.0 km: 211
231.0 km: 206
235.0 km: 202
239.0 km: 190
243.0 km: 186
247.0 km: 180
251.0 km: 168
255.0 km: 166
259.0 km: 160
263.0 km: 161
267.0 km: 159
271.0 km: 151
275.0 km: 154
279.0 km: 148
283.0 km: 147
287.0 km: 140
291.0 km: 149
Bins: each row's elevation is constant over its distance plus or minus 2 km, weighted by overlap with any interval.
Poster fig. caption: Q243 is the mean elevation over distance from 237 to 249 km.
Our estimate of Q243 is 185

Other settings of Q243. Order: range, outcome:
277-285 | 148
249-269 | 163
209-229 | 189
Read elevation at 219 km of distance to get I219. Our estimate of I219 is 190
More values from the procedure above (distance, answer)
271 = 151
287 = 140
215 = 180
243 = 186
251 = 168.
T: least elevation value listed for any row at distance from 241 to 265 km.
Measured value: 160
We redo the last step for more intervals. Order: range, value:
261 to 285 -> 147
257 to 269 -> 159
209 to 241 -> 169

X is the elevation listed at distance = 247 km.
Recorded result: 180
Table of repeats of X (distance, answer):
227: 211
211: 169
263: 161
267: 159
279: 148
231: 206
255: 166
